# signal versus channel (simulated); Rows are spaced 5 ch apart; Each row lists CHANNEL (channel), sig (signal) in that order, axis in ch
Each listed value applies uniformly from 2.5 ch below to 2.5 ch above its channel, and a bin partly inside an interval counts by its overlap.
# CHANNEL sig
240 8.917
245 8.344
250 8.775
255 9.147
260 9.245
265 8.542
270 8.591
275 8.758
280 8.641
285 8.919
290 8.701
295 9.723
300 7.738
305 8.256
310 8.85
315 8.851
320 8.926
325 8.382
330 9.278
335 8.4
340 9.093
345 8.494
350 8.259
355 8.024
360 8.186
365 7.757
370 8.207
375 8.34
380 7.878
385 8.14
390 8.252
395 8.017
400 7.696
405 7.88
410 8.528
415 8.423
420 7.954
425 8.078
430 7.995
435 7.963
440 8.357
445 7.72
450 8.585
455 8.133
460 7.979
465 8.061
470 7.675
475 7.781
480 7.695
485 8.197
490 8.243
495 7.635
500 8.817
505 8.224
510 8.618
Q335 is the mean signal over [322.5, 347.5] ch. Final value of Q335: 8.73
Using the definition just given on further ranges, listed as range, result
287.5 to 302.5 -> 8.72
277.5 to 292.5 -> 8.75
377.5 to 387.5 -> 8.01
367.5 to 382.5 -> 8.14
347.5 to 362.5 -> 8.16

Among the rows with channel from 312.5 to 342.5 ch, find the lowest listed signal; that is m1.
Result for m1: 8.382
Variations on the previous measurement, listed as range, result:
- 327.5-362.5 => 8.024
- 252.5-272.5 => 8.542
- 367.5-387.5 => 7.878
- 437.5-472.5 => 7.675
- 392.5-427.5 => 7.696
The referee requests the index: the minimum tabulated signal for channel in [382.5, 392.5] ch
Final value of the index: 8.14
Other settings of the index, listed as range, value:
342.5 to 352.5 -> 8.259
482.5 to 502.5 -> 7.635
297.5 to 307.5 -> 7.738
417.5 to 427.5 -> 7.954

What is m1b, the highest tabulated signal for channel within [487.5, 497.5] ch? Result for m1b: 8.243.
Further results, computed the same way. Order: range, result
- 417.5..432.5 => 8.078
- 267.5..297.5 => 9.723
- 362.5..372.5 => 8.207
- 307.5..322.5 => 8.926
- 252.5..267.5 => 9.245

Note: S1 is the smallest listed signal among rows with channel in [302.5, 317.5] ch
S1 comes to 8.256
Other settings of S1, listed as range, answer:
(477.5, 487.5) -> 7.695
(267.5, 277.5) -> 8.591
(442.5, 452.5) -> 7.72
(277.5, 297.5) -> 8.641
